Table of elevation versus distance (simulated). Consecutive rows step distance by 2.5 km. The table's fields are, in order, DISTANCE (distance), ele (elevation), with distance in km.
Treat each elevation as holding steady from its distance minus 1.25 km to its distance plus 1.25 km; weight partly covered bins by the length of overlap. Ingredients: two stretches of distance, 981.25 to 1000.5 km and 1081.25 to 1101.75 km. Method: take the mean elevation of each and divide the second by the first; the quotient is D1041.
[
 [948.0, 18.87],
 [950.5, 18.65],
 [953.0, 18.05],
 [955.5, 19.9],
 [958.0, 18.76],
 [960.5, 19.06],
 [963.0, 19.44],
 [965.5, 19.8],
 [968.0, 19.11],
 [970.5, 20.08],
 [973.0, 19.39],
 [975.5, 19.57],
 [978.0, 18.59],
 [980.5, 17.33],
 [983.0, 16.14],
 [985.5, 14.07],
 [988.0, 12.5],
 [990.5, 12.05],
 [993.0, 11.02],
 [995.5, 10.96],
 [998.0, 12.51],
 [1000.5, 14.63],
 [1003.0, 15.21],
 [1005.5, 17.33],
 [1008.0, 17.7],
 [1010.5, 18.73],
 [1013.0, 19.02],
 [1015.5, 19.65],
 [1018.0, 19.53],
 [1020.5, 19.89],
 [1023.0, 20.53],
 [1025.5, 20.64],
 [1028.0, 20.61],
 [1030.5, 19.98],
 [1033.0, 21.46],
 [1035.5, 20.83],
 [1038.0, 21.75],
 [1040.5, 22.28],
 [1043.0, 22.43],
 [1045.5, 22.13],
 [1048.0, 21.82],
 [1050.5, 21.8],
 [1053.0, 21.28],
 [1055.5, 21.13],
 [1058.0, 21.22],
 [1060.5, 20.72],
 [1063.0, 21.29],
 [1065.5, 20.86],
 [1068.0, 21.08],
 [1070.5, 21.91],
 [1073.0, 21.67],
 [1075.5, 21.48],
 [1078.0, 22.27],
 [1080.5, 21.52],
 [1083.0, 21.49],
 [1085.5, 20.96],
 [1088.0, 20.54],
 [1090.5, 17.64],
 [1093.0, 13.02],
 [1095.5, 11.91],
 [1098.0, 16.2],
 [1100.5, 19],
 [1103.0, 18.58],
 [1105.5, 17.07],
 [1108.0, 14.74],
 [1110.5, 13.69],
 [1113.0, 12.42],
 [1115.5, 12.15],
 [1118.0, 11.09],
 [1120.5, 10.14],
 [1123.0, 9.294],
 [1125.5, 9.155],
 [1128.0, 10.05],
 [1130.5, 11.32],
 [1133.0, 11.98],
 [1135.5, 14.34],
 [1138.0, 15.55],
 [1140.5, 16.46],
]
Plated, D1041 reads 1.36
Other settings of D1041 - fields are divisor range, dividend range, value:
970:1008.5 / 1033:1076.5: 1.39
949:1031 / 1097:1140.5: 0.76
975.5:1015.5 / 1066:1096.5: 1.28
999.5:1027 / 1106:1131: 0.63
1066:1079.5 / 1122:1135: 0.49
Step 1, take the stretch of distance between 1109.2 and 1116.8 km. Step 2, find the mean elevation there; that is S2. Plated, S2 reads 12.8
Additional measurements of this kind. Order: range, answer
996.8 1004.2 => 14.1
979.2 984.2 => 16.8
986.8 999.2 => 11.8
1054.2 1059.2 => 21.2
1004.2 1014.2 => 18.2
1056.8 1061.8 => 21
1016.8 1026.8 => 20.2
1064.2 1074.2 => 21.4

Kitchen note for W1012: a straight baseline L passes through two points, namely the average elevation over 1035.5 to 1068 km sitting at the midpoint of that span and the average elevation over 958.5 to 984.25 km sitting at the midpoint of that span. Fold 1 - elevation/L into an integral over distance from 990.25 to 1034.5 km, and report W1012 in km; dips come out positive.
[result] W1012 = 6.2 km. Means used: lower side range 18.8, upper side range 21.5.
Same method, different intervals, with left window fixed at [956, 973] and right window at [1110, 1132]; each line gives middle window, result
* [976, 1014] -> 5.3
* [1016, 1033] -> -4.3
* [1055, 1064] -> -4.3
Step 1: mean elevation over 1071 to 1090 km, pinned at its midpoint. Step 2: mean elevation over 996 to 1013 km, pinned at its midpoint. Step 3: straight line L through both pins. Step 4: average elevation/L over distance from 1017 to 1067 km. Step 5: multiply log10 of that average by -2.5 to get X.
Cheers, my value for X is -0.139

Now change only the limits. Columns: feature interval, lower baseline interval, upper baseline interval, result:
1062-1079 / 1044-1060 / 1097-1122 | -0.121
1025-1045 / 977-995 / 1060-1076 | -0.153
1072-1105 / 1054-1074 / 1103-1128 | -0.111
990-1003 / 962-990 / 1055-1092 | 0.415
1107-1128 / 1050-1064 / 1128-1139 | 0.270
